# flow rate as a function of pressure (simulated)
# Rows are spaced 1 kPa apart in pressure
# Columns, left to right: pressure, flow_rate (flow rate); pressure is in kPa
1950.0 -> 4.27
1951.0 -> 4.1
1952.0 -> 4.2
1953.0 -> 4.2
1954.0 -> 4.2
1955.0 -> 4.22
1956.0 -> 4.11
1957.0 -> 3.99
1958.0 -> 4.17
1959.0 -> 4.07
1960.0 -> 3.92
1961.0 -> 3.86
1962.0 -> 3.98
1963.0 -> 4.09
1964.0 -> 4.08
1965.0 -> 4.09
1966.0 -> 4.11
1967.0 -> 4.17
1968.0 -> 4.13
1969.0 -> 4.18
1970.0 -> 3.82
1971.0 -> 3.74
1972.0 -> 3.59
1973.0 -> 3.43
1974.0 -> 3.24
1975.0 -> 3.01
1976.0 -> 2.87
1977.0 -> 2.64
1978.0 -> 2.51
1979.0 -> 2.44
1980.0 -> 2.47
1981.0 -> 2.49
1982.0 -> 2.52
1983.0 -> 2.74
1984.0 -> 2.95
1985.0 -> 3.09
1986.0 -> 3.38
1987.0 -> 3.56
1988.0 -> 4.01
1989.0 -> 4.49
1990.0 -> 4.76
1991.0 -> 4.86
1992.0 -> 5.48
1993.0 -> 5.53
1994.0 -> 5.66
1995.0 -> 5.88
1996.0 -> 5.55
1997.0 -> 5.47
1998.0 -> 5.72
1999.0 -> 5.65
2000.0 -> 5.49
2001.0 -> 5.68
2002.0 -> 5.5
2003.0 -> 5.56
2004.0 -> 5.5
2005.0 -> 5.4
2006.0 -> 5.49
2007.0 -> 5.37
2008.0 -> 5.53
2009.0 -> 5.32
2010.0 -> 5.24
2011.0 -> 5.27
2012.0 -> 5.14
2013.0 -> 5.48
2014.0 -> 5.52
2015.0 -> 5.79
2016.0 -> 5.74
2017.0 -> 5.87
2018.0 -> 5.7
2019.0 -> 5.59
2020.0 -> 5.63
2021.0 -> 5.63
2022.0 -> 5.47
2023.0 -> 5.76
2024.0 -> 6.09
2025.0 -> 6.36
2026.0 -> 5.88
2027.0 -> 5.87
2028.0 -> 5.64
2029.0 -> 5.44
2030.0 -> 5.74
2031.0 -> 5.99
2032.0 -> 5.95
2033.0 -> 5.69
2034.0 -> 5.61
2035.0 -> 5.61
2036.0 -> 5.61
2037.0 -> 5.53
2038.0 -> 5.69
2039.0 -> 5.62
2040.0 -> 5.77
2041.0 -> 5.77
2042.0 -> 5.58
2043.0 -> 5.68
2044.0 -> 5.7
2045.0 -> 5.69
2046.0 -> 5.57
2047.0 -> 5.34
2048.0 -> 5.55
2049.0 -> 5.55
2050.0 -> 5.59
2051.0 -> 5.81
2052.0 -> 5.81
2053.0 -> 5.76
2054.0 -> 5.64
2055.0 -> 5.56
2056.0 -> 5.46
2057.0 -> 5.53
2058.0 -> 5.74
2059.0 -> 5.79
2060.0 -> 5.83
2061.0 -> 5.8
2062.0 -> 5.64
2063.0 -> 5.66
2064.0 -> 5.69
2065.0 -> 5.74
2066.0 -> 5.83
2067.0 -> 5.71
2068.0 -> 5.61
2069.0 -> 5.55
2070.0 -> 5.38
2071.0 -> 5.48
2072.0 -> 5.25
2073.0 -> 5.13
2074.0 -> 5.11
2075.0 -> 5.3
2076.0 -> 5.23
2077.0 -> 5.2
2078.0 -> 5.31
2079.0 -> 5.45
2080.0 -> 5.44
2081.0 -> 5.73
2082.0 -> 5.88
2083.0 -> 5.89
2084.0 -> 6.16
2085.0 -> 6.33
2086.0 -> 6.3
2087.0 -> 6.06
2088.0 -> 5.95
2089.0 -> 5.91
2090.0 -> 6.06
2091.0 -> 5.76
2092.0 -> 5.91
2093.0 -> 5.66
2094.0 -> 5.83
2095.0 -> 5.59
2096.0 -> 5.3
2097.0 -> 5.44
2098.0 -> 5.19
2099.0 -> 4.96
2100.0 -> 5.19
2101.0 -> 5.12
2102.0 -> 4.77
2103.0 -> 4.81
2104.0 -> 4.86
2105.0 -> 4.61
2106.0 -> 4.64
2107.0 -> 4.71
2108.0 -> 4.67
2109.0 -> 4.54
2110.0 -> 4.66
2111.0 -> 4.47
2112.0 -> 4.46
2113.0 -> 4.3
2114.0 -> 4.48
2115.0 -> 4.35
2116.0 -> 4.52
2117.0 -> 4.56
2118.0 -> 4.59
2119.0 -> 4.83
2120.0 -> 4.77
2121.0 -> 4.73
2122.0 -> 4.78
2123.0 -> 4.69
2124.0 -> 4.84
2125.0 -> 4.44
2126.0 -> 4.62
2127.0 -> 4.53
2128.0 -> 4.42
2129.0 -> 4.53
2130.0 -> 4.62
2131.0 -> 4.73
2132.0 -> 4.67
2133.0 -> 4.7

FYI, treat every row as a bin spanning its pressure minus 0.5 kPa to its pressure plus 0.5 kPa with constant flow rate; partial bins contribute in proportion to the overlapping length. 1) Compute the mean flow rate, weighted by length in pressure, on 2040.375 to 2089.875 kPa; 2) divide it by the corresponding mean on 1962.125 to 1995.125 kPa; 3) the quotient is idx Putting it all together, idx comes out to 1.5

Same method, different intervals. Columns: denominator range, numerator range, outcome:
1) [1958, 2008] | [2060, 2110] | 1.29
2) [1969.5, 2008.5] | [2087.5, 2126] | 1.16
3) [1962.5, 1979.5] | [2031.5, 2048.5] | 1.60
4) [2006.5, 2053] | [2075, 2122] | 0.92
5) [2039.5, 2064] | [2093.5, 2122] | 0.85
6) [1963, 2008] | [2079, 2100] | 1.35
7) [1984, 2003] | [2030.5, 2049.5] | 1.14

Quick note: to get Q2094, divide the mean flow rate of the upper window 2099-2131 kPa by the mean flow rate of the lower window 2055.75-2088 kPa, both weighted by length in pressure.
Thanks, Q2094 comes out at 0.83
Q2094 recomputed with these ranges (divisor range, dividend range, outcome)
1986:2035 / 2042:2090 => 1.03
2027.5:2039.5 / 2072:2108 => 0.96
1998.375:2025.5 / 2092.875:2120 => 0.87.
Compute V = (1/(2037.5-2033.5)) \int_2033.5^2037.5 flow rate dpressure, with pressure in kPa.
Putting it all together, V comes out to 5.59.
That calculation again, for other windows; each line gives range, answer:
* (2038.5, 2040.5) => 5.7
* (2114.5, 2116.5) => 4.43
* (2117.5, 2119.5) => 4.71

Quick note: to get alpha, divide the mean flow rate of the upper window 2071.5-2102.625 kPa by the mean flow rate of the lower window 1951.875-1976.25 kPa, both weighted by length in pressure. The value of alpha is 1.42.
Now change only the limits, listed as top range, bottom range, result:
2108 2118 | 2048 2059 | 0.80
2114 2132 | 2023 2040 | 0.80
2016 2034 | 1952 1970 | 1.41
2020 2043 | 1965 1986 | 1.78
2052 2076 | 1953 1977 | 1.45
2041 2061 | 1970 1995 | 1.56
